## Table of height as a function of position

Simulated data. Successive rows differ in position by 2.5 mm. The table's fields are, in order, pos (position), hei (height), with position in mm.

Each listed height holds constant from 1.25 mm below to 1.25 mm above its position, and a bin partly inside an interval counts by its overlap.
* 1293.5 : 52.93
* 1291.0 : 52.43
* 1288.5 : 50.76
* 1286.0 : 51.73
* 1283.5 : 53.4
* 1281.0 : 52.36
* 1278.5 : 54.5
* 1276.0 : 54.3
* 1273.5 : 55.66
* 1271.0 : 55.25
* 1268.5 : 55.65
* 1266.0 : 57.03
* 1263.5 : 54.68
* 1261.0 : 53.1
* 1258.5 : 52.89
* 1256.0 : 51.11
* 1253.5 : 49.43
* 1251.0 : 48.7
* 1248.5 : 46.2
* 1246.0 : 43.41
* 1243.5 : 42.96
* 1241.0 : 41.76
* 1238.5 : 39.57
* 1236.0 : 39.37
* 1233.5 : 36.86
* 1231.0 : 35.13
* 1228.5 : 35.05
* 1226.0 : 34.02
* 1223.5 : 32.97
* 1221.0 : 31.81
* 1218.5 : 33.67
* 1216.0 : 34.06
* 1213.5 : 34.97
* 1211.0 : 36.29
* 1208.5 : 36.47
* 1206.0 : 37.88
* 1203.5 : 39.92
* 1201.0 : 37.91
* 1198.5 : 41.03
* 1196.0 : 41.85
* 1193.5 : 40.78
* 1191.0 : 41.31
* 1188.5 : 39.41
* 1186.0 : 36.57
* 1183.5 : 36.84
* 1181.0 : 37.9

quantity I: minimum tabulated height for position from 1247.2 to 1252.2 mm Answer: 46.2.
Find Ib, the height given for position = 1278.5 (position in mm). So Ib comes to 54.5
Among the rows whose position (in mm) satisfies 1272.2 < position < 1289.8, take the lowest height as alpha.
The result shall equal 50.76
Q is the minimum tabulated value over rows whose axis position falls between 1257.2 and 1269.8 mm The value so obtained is 52.89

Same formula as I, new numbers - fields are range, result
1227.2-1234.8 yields 35.05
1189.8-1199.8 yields 40.78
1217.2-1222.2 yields 31.81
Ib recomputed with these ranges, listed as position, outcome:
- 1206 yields 37.88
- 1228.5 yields 35.05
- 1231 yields 35.13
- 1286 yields 51.73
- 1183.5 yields 36.84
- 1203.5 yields 39.92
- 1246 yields 43.41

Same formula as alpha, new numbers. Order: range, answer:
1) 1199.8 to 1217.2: 34.06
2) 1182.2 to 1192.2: 36.57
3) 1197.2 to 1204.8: 37.91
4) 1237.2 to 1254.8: 39.57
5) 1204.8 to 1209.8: 36.47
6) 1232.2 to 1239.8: 36.86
